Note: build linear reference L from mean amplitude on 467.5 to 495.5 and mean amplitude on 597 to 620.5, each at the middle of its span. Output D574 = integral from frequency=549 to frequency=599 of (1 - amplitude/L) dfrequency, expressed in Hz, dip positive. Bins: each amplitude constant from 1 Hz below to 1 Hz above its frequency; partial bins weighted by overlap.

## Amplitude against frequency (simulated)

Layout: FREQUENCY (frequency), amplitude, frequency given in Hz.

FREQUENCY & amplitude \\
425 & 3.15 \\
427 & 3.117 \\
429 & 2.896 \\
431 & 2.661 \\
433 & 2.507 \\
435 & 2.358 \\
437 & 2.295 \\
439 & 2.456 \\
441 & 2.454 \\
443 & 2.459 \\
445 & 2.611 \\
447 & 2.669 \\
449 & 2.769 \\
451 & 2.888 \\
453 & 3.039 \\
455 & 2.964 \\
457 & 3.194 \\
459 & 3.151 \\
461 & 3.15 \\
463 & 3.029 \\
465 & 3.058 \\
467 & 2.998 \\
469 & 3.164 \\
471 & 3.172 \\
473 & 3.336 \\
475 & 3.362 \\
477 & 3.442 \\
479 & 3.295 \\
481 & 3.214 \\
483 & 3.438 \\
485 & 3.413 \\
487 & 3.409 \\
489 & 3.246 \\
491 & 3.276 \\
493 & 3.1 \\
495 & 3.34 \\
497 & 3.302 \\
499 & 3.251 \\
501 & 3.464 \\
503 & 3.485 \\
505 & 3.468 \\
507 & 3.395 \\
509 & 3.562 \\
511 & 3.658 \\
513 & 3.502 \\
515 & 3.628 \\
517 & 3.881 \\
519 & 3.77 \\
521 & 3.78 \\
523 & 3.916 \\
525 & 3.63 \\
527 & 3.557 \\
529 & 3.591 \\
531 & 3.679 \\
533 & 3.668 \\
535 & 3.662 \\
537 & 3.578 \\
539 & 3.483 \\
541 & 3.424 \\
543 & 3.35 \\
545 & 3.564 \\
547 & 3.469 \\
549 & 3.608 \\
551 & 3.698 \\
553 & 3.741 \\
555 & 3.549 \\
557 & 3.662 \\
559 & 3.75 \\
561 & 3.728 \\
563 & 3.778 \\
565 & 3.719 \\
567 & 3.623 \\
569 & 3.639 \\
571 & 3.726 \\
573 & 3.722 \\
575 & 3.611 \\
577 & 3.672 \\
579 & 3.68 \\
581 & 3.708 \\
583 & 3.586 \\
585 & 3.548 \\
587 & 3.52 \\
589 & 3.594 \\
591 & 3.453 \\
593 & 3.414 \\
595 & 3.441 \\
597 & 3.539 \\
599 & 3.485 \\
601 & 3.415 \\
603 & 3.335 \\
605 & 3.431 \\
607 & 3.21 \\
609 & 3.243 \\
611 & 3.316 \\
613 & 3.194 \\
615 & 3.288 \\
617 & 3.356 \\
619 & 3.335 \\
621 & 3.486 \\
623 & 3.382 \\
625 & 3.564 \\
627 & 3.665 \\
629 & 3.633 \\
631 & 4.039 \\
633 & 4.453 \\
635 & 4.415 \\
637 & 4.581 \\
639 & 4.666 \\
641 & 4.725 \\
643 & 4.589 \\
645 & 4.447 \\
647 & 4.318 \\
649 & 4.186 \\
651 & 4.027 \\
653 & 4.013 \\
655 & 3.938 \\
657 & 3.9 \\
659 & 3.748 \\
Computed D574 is -4.5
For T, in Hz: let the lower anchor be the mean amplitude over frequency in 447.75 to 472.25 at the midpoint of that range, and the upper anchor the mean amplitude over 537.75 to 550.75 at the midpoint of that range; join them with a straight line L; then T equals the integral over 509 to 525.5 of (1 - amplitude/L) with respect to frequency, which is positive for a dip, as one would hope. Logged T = -1.77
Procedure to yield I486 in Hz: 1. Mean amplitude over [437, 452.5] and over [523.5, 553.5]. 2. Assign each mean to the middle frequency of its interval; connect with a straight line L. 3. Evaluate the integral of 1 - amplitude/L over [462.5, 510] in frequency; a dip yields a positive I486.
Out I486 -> -4.2 Hz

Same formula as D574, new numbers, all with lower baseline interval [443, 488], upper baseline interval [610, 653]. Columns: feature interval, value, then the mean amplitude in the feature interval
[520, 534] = -1.1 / 3.69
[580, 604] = 1.5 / 3.5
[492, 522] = -1.7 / 3.51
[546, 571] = -0.6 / 3.67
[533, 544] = -0.1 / 3.51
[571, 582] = -0.1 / 3.68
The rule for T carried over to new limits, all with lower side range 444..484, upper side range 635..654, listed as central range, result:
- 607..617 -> 2.2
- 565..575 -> 0.5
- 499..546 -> -1.0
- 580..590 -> 0.9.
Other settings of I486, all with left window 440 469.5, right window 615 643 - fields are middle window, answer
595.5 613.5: 2.1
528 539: -0.8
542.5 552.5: -0.3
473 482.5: -0.9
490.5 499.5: -0.3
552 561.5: -0.5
